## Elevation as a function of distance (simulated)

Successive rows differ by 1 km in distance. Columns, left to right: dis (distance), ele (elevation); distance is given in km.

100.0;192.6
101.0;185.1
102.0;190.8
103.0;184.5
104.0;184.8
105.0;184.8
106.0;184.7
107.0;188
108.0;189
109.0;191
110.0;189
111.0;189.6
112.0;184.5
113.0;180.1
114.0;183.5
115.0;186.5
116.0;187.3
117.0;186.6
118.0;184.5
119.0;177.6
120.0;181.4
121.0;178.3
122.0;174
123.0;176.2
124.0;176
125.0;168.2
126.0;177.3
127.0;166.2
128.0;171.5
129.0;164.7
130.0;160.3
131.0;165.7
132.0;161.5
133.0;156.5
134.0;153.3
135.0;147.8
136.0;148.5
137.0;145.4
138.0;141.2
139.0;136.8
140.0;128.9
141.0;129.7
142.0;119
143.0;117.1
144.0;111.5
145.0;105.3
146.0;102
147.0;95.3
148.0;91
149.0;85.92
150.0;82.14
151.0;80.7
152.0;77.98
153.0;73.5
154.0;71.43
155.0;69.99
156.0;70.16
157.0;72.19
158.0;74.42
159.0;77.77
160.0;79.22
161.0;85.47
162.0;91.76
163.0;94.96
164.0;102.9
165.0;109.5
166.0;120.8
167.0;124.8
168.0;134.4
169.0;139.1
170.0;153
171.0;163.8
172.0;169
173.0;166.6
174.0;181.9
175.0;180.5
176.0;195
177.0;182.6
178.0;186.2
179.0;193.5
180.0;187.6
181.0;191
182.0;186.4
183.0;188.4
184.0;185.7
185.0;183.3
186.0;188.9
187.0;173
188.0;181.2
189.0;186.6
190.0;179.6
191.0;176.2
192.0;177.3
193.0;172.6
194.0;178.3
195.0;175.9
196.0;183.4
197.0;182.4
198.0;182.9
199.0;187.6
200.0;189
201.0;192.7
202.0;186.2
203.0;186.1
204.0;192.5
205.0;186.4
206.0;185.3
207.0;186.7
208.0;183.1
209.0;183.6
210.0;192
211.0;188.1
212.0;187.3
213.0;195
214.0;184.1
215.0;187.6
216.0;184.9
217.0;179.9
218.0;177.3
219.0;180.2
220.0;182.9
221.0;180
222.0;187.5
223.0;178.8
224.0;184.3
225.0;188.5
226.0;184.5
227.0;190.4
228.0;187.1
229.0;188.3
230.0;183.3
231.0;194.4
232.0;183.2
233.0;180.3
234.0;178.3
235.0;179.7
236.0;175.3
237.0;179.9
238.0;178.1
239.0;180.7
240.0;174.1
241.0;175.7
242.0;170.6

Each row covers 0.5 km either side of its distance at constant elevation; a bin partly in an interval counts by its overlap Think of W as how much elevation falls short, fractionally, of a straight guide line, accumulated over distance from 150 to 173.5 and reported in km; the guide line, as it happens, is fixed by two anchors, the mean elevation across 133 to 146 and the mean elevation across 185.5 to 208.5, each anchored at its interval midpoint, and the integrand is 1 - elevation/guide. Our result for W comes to 7.5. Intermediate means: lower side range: 132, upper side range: 183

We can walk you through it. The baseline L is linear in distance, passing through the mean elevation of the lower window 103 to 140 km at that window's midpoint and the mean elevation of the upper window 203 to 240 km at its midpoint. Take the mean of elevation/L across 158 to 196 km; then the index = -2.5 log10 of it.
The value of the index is 0.14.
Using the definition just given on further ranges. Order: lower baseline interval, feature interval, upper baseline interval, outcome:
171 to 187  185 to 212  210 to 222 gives 0.00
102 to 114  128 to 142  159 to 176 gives 0.09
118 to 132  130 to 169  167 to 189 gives 0.50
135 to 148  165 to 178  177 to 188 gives 0.08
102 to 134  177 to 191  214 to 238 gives -0.02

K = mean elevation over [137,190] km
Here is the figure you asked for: 132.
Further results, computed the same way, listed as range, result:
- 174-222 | 185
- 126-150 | 135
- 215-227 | 183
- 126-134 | 164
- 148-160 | 76.8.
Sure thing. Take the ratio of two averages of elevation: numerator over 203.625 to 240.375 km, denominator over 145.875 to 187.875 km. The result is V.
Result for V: 1.4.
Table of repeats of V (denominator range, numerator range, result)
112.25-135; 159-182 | 0.85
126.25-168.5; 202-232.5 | 1.62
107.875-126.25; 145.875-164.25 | 0.45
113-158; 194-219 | 1.35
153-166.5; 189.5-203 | 2.12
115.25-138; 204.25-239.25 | 1.10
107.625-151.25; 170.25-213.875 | 1.20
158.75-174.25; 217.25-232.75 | 1.48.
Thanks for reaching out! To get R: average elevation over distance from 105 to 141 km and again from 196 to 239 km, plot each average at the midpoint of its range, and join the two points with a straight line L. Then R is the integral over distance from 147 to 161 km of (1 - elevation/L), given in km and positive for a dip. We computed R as 7.7 km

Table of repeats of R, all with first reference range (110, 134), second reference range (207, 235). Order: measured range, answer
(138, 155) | 7.4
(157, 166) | 4.5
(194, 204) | -0.1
